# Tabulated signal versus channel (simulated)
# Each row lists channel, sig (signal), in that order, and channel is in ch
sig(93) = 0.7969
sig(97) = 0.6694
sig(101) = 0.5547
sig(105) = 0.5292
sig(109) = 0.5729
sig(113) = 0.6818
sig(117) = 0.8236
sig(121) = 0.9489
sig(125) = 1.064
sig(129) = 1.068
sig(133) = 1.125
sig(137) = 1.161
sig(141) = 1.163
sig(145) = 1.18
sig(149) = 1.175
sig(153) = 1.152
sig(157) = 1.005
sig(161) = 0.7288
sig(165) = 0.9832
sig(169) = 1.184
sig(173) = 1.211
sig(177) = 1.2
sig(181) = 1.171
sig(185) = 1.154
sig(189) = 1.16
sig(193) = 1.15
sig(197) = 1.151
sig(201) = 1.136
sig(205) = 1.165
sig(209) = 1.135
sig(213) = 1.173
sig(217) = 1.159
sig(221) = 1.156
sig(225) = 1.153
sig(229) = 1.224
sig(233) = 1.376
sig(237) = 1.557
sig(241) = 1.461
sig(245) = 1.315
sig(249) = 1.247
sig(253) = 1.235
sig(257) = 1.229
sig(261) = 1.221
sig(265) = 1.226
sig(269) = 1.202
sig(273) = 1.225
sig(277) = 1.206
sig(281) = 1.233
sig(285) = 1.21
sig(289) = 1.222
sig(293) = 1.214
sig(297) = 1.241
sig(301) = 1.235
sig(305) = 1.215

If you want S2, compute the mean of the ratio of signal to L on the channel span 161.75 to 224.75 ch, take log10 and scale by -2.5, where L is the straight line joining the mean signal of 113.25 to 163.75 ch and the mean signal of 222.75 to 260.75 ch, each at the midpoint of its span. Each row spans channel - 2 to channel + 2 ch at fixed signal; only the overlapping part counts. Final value 0.03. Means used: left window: 1.04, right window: 1.31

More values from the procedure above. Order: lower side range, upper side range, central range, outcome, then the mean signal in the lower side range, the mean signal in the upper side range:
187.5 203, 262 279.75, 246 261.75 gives -0.03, 1.15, 1.22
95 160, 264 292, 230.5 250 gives -0.21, 0.927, 1.22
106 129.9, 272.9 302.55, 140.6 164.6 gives -0.16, 0.836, 1.22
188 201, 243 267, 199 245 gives -0.05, 1.15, 1.25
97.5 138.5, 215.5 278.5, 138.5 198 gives -0.12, 0.842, 1.26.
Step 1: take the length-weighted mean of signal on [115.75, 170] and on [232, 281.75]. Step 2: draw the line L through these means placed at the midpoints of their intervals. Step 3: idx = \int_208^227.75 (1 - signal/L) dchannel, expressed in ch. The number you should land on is 0.8 ch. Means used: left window 1.06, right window 1.29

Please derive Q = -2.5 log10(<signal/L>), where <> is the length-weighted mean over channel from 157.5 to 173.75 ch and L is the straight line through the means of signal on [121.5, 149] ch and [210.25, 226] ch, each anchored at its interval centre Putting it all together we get 0.13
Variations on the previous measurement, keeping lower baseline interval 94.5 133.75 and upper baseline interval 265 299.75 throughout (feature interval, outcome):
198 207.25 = -0.133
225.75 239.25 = -0.241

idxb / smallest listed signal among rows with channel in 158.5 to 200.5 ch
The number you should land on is 0.7288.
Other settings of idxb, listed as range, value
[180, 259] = 1.135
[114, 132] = 0.8236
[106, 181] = 0.5729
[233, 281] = 1.202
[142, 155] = 1.152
